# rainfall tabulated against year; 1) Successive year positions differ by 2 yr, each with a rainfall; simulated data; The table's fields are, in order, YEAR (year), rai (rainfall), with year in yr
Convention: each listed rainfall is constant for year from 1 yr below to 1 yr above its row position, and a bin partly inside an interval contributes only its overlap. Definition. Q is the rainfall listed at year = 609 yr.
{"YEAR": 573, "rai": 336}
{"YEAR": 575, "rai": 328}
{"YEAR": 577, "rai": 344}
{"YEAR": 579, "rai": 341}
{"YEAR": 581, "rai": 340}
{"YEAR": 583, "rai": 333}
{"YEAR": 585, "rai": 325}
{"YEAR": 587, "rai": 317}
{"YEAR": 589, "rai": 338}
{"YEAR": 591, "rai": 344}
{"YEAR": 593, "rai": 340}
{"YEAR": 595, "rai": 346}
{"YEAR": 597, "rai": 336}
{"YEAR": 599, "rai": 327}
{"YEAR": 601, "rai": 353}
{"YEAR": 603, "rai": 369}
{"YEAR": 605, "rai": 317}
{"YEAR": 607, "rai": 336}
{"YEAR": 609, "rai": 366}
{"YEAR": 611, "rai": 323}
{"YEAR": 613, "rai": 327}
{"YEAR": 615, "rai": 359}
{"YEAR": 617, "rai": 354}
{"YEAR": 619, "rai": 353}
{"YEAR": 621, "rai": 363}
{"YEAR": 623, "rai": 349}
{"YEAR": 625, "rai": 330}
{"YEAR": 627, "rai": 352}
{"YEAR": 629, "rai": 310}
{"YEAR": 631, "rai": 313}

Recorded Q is 366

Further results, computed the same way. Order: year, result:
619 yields 353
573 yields 336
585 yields 325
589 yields 338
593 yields 340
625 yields 330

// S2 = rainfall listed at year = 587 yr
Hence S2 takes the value 317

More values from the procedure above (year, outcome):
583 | 333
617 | 354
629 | 310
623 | 349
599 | 327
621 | 363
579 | 341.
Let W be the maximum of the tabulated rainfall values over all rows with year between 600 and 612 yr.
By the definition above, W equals 369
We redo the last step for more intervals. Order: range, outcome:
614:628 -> 363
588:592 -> 344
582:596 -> 346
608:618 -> 366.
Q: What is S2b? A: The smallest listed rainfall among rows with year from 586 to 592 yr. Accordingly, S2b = 317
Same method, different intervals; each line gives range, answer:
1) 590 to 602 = 327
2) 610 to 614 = 323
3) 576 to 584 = 333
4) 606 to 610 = 336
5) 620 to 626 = 330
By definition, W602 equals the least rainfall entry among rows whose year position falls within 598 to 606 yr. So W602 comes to 317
